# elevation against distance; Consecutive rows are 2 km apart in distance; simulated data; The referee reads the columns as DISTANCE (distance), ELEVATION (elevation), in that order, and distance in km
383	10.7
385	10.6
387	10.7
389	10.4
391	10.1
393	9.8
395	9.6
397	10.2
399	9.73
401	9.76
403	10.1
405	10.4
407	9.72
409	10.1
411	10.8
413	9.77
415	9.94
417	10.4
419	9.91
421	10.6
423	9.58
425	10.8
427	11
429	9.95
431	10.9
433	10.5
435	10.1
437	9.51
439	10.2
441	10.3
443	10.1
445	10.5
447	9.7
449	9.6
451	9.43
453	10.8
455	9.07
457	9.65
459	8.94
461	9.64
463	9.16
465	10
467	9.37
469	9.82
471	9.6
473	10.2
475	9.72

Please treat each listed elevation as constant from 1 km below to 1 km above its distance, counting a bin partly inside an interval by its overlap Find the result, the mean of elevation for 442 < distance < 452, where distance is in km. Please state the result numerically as 9.87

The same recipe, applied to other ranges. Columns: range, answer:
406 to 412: 10.2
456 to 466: 9.48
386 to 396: 10.1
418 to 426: 10.2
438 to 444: 10.2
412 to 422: 10.1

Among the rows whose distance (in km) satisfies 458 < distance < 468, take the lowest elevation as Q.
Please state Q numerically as 8.94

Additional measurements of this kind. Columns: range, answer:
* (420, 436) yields 9.58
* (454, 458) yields 9.07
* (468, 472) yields 9.6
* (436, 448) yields 9.51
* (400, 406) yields 9.76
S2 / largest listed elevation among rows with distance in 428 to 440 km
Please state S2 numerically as 10.9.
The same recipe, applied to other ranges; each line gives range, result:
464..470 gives 10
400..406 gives 10.4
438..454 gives 10.8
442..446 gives 10.5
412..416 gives 9.94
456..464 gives 9.65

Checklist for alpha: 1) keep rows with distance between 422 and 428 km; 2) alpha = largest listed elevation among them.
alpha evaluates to 11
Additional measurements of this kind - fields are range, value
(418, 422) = 10.6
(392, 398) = 10.2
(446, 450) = 9.7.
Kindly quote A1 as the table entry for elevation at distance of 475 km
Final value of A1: 9.72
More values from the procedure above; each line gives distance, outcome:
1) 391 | 10.1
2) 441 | 10.3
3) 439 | 10.2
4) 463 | 9.16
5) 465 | 10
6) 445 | 10.5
